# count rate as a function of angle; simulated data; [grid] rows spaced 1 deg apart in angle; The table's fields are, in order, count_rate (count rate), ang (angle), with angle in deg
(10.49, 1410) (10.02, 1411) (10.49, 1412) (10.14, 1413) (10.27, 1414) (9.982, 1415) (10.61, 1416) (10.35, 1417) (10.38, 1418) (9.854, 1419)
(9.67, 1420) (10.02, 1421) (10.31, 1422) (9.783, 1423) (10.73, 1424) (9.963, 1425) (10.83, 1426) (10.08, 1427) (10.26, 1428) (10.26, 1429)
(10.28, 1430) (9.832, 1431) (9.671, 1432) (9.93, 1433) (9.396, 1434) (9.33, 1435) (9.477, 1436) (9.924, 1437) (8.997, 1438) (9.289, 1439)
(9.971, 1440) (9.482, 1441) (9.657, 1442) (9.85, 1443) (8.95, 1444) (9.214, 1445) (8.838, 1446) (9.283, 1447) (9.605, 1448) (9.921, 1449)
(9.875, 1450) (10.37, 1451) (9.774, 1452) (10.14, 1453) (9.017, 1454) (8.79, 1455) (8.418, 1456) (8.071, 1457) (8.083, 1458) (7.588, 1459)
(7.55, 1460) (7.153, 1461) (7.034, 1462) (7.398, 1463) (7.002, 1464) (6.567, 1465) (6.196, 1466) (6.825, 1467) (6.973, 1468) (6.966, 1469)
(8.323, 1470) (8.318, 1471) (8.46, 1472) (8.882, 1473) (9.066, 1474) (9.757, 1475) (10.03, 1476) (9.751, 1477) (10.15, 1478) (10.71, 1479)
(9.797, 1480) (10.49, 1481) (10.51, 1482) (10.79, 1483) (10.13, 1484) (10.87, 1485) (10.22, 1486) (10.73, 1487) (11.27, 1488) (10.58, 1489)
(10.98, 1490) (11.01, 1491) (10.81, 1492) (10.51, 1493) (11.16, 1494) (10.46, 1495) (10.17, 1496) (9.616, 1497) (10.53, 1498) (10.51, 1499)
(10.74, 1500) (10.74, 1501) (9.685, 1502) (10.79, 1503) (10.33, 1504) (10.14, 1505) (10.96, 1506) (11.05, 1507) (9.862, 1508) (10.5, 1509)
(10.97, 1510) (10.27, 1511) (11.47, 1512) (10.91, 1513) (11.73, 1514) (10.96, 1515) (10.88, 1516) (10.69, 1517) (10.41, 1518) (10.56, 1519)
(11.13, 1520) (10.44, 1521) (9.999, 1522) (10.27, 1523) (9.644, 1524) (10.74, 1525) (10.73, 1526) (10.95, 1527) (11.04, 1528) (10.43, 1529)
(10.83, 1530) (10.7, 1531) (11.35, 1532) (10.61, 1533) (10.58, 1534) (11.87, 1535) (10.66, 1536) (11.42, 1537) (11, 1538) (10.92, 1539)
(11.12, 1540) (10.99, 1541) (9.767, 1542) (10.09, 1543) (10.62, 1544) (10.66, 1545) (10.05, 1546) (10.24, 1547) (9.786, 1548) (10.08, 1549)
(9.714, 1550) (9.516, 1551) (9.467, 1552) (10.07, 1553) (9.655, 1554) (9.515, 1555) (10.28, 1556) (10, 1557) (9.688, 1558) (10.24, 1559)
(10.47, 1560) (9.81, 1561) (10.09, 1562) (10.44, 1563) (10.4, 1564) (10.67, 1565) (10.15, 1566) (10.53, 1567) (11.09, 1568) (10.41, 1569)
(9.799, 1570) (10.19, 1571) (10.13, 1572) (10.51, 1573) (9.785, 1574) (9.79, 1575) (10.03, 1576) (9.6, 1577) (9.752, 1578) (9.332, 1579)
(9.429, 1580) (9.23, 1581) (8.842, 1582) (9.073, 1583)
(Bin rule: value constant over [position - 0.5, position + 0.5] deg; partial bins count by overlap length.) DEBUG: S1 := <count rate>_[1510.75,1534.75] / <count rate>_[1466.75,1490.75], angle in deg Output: 1.11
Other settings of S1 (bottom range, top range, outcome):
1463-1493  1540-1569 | 1.08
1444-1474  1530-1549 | 1.28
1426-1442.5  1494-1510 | 1.07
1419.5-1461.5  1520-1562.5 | 1.10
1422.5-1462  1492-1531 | 1.13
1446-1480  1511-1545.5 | 1.26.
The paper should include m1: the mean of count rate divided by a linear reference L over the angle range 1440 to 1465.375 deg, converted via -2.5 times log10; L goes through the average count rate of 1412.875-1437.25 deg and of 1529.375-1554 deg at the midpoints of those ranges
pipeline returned 0.163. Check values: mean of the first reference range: 10.1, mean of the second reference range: 10.5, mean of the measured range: 8.74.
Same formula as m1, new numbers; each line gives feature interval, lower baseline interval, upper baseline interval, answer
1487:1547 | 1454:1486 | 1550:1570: -0.14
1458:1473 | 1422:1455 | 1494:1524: 0.34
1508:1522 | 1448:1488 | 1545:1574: -0.13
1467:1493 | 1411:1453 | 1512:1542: 0.06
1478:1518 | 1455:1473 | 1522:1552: -0.19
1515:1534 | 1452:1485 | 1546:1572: -0.12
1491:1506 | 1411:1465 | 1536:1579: -0.07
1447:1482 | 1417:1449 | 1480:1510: 0.18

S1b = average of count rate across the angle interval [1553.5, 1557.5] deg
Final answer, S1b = 9.86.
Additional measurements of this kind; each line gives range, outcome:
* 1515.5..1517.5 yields 10.8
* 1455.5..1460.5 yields 7.94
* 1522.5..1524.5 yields 9.96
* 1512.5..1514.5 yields 11.3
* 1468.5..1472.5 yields 8.02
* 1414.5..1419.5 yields 10.2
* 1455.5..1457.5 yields 8.24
